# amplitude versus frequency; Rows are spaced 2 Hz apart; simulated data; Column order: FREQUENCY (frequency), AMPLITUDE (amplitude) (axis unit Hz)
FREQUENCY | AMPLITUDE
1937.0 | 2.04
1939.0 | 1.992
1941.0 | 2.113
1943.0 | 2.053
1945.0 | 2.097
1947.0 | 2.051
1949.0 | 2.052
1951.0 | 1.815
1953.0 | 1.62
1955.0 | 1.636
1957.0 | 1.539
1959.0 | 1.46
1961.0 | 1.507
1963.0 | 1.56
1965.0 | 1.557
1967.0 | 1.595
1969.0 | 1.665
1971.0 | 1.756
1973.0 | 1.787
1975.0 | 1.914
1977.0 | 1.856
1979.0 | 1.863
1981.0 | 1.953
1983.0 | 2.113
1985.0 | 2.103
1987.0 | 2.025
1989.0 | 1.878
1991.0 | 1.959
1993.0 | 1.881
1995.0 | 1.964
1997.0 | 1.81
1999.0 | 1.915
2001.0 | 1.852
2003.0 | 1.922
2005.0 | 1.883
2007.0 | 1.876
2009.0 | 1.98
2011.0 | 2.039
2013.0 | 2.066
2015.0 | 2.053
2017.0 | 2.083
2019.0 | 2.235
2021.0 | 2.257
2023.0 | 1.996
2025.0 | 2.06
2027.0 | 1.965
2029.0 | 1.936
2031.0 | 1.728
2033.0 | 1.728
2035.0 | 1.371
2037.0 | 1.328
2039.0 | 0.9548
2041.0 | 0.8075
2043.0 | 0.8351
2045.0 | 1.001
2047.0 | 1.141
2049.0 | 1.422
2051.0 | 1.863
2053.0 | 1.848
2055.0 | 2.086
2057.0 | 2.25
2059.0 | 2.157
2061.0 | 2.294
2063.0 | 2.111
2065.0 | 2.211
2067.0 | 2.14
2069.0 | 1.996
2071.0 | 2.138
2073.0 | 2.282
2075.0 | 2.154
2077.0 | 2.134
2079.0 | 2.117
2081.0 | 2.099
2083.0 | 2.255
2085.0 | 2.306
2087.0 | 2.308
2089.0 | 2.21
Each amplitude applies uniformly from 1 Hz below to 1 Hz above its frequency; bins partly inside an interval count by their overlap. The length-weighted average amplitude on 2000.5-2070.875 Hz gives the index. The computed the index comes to 1.82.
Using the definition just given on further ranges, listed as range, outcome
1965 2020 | 1.92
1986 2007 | 1.91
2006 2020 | 2.05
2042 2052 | 1.25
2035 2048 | 1.04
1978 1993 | 1.98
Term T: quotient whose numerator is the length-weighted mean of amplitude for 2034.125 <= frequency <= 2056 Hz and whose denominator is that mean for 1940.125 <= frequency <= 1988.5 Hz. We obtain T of 0.7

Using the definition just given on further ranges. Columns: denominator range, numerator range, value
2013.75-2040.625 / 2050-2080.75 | 1.18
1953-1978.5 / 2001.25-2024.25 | 1.23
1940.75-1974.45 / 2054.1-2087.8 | 1.24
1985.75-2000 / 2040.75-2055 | 0.71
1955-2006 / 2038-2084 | 1.02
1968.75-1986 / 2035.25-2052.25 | 0.63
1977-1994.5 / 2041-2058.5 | 0.78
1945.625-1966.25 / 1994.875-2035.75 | 1.15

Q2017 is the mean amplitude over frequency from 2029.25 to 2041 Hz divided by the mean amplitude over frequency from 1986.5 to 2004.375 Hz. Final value 0.74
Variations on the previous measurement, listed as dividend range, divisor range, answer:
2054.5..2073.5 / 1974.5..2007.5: 1.12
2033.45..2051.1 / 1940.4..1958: 0.62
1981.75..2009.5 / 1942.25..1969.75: 1.12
